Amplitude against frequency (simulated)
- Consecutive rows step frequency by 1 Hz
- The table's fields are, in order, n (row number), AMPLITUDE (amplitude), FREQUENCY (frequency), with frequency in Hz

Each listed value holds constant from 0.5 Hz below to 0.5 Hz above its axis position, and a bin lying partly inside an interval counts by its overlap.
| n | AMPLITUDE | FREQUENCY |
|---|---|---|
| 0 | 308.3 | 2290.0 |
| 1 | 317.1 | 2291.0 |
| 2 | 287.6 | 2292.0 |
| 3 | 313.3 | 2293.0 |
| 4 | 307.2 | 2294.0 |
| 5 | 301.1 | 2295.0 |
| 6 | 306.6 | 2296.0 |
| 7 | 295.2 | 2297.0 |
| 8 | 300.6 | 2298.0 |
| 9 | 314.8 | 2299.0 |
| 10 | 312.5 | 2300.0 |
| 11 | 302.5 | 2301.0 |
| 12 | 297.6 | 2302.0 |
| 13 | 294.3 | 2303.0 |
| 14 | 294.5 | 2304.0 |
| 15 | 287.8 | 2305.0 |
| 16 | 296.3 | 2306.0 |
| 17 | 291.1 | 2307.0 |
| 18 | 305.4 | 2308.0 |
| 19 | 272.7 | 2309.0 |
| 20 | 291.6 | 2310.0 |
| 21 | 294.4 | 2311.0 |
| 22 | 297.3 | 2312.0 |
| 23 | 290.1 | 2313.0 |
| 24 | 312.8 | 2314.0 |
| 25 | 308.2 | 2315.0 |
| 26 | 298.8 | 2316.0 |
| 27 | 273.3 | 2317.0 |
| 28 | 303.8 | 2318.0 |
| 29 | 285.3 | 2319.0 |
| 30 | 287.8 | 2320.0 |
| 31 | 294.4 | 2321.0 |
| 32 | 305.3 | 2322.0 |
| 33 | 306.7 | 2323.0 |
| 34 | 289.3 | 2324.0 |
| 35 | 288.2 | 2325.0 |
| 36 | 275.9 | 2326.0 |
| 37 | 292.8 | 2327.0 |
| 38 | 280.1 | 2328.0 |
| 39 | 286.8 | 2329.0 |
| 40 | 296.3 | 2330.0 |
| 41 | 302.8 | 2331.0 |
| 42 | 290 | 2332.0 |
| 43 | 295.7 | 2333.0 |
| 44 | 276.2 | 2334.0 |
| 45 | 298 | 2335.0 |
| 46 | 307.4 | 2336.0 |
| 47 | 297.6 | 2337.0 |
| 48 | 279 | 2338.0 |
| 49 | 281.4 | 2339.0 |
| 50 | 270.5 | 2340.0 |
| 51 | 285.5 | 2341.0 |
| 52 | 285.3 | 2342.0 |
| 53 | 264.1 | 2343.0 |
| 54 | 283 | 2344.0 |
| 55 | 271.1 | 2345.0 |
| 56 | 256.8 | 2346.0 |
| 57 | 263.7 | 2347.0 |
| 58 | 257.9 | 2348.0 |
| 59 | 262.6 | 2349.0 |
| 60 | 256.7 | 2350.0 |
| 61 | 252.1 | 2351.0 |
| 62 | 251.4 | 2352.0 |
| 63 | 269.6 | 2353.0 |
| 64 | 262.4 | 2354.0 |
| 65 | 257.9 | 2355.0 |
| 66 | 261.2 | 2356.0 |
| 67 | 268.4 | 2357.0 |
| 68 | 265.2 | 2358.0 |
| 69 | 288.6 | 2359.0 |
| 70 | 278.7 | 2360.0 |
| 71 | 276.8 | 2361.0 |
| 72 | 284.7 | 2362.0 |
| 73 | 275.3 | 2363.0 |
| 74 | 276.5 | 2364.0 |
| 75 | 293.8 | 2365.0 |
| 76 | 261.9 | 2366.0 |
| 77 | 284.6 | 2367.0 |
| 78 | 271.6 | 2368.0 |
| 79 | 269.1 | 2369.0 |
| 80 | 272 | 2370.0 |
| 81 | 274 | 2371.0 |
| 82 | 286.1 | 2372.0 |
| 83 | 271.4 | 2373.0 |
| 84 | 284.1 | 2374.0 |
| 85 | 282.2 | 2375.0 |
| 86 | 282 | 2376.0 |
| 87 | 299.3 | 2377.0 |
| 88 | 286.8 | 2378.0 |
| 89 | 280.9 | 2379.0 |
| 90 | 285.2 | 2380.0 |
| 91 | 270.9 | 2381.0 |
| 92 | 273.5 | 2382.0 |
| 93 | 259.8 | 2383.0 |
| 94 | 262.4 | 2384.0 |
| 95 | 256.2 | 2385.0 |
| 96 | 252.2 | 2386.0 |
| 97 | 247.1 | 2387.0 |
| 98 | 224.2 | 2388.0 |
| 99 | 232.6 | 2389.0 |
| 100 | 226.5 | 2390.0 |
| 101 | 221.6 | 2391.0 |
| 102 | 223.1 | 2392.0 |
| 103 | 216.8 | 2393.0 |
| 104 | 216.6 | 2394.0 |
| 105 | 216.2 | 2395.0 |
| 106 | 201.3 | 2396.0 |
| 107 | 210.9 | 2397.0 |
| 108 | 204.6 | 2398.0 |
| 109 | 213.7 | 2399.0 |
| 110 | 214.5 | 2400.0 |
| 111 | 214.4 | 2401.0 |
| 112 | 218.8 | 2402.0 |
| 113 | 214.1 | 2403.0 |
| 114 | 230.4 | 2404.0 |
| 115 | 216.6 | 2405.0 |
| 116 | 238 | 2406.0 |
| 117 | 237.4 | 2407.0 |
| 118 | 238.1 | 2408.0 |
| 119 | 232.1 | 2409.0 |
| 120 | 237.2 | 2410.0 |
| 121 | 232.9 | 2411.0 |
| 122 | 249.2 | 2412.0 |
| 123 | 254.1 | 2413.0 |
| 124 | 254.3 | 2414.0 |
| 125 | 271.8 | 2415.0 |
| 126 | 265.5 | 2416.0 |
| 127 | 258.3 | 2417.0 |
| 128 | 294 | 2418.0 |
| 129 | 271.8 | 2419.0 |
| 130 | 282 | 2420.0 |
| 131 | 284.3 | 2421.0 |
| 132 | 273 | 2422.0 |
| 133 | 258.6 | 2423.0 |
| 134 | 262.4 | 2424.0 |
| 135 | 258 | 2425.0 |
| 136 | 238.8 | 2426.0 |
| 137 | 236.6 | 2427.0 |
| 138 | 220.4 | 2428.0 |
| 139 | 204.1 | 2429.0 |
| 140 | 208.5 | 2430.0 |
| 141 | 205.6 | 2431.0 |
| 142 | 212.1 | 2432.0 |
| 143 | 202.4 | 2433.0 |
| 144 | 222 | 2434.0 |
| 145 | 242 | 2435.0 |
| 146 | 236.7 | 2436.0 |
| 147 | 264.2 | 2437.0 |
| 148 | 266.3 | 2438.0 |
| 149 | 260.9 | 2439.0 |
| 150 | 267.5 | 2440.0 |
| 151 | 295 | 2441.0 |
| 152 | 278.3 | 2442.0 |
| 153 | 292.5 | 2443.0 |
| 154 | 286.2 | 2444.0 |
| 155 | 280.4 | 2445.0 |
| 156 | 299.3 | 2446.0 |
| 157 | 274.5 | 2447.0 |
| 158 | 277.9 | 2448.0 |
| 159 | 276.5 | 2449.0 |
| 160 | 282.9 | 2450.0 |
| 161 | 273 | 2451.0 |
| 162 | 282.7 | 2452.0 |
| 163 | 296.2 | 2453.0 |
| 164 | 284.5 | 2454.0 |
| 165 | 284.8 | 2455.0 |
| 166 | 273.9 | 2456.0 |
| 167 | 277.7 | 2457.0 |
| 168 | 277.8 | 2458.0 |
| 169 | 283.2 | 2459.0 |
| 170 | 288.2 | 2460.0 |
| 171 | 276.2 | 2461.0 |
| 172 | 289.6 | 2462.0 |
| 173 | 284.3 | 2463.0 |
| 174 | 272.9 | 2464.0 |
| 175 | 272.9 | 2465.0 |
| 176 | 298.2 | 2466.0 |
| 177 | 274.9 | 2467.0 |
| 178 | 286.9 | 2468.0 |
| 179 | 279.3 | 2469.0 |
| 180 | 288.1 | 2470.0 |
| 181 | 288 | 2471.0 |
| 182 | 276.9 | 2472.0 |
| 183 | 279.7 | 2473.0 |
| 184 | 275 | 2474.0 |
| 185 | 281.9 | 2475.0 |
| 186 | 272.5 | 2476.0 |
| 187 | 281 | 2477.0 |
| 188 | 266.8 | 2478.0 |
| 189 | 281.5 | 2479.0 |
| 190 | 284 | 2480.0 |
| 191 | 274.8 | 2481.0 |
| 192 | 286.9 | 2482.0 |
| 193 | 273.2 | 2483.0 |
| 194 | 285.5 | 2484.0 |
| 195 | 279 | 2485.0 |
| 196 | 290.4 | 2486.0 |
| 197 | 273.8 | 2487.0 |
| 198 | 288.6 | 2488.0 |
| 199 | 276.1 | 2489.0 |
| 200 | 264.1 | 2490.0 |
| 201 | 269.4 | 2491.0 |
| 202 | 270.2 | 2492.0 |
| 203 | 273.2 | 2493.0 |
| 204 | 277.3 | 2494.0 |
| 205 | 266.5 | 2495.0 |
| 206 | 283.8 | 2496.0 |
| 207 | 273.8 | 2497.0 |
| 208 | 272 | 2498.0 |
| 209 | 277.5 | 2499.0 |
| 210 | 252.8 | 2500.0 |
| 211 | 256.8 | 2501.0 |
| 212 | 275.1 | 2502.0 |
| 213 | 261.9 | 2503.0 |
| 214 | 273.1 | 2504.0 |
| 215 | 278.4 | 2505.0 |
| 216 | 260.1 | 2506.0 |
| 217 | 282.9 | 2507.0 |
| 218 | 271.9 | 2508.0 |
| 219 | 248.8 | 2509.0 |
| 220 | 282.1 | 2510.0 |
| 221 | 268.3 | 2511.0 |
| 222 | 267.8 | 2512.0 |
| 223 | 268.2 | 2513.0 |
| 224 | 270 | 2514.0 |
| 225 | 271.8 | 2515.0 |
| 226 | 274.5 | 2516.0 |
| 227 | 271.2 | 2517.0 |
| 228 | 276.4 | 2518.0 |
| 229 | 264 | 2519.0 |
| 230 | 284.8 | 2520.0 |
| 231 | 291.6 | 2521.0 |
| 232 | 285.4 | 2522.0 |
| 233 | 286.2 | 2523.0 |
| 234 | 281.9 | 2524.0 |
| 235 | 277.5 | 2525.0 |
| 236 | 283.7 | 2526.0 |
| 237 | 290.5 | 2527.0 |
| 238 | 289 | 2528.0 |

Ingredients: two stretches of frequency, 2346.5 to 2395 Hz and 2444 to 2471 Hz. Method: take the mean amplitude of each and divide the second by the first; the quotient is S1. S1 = 1.07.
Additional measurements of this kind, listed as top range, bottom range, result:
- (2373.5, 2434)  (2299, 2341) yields 0.83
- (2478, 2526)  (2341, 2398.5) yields 1.05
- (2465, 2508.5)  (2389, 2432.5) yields 1.17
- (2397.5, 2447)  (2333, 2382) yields 0.90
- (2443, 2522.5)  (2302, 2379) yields 0.98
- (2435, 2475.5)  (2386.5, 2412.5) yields 1.25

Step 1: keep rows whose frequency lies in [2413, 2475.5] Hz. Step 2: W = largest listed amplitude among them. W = 299.3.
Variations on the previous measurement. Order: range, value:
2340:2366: 293.8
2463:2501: 298.2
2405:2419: 294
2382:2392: 273.5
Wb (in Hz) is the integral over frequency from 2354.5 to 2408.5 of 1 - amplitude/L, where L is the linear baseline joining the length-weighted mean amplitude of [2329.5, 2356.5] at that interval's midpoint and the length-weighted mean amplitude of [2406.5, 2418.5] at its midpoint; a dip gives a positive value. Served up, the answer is 2.0 Hz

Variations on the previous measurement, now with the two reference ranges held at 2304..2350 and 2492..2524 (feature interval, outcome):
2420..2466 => 2.2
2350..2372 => 1.0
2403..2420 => 1.9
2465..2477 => -0.3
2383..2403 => 4.0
